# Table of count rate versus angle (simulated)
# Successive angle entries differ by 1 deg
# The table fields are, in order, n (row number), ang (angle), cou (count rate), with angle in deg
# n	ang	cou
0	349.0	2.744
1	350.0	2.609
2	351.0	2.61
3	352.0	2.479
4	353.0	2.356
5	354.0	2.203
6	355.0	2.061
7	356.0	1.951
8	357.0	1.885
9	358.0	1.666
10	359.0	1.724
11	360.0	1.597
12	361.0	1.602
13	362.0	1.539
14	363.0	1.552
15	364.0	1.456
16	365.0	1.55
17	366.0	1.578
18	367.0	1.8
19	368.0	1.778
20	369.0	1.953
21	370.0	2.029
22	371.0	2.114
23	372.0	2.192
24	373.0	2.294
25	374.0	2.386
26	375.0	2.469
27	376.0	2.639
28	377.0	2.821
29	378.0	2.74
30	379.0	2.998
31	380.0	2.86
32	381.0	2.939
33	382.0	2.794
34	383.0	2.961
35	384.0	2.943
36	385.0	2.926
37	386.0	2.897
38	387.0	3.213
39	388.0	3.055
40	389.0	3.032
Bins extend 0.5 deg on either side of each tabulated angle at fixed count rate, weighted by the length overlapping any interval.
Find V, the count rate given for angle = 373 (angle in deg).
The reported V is 2.294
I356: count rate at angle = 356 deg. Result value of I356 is 1.951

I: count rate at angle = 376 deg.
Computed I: 2.639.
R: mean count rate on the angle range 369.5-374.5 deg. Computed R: 2.2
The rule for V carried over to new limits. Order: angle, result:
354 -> 2.203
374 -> 2.386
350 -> 2.609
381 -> 2.939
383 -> 2.961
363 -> 1.552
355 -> 2.061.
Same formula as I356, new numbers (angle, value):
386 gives 2.897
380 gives 2.86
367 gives 1.8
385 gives 2.926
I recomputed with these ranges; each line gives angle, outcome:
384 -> 2.943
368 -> 1.778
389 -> 3.032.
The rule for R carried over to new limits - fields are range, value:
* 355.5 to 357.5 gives 1.92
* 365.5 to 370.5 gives 1.83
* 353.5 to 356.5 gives 2.07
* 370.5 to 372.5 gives 2.15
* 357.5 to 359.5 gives 1.69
